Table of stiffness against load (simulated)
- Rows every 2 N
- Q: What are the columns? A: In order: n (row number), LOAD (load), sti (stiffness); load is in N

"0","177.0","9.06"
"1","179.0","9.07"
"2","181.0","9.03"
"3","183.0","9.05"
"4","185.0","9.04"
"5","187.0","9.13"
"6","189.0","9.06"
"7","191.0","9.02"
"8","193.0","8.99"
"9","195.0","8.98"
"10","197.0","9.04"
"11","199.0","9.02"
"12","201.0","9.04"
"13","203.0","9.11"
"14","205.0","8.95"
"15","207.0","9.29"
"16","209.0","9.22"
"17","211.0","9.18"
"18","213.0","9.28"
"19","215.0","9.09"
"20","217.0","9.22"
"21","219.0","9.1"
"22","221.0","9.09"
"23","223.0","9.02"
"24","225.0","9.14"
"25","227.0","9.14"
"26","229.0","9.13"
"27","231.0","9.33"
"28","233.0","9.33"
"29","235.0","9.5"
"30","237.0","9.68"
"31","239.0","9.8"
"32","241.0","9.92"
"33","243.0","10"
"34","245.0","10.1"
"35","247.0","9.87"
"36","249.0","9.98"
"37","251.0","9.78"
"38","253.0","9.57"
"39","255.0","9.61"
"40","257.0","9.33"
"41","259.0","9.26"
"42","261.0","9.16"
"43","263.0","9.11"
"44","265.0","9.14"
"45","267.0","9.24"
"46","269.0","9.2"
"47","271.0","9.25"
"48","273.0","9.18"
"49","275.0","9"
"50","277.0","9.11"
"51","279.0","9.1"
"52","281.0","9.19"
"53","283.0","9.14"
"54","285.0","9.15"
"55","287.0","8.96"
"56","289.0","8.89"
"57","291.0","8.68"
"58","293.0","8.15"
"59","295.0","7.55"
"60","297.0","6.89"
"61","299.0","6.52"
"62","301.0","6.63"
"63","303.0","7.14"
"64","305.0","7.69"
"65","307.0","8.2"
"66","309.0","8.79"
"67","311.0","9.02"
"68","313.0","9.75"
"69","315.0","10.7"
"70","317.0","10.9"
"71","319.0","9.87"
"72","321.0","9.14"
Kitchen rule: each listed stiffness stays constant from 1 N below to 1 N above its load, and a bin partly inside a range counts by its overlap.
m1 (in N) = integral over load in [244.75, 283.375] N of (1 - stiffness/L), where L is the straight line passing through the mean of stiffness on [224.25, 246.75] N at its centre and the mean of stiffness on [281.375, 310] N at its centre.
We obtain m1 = -2.2 N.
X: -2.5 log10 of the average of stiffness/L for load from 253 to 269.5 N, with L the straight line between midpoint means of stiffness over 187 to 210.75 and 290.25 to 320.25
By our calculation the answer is -0.070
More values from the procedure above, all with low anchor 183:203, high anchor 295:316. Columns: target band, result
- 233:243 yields -0.12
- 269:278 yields -0.10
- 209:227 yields -0.04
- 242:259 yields -0.14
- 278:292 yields -0.09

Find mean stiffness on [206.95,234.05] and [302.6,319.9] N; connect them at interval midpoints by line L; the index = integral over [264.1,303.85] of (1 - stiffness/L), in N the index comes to 2.91 N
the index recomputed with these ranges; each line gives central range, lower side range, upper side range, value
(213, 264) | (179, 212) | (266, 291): -2.0 N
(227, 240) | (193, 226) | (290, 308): -1.1 N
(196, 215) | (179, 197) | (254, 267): -0.1 N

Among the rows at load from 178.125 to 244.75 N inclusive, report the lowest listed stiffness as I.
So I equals 8.95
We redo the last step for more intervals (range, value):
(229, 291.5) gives 8.68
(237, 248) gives 9.68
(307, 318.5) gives 8.2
